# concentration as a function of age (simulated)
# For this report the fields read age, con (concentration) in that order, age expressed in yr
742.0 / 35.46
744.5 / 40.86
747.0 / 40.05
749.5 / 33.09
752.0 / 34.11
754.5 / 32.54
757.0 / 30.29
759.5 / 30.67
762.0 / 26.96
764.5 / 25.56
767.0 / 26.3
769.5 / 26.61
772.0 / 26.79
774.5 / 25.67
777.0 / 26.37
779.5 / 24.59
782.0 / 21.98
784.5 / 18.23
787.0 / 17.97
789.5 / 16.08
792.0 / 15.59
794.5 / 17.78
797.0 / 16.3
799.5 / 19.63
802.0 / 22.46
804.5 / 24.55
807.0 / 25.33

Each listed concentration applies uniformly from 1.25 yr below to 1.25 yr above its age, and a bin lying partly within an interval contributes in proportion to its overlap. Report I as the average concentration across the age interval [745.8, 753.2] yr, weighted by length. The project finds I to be 35.7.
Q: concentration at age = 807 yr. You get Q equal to 25.33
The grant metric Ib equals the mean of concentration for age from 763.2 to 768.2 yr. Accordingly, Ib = 25.9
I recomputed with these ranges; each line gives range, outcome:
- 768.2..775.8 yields 26.4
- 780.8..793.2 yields 18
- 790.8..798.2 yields 16.6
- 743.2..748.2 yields 40.4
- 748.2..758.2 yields 32.6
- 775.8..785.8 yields 22.8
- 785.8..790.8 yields 17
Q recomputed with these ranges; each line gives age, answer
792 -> 15.59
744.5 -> 40.86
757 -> 30.29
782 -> 21.98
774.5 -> 25.67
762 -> 26.96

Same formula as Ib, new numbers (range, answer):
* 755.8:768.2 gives 28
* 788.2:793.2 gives 15.9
